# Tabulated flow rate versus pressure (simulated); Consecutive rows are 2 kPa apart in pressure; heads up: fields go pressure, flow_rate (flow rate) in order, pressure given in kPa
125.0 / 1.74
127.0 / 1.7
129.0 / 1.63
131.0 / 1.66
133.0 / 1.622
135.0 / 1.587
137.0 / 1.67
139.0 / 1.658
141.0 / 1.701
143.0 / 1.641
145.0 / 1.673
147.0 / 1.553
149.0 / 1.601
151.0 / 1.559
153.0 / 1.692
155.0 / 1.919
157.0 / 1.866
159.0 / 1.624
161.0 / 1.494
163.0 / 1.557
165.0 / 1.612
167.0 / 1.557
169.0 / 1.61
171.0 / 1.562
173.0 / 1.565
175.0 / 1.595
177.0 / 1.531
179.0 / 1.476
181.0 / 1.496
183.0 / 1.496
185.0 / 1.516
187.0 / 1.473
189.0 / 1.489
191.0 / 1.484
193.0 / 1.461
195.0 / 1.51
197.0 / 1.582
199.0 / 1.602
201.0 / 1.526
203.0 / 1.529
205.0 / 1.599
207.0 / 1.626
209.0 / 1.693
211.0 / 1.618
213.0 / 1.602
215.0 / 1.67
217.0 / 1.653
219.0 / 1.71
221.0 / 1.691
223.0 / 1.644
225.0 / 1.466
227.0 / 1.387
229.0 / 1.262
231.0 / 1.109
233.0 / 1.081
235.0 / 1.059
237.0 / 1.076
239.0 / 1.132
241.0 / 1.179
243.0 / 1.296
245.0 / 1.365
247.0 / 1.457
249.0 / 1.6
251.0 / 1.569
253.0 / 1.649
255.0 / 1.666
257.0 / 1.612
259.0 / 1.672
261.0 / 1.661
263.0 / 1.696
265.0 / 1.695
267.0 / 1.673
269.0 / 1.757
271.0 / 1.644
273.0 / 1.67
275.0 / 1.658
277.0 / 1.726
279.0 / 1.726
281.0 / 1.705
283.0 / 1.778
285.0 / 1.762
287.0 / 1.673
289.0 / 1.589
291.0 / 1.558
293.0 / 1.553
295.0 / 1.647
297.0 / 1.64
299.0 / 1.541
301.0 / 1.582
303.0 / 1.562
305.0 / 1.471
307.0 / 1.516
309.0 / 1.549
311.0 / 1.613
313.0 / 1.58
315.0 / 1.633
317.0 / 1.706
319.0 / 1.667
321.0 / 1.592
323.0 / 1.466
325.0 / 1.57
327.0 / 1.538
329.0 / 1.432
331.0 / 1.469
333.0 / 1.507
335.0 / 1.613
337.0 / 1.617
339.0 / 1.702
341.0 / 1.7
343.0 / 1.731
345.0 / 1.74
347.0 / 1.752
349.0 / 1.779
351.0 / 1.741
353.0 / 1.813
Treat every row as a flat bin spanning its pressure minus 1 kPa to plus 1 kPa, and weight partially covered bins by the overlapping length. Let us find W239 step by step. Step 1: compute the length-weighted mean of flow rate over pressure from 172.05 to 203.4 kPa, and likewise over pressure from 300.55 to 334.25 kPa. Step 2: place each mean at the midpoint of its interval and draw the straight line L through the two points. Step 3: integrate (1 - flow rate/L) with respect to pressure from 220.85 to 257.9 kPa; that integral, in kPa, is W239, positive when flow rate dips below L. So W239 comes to 3.8 kPa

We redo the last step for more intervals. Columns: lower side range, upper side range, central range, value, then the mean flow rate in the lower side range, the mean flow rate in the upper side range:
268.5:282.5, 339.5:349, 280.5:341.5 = 4.3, 1.7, 1.73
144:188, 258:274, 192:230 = 1.5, 1.59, 1.68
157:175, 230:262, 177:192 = 0.5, 1.59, 1.39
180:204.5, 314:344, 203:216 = -0.9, 1.52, 1.6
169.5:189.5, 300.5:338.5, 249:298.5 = -3.6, 1.52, 1.56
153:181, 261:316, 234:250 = 3.5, 1.61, 1.64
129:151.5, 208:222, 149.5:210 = 2.6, 1.63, 1.66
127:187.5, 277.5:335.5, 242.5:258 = 0.6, 1.61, 1.6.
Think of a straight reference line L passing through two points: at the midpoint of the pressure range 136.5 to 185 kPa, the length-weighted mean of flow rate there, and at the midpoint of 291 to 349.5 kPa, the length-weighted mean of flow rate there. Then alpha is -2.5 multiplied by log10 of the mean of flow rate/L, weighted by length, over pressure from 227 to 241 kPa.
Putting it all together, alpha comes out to 0.37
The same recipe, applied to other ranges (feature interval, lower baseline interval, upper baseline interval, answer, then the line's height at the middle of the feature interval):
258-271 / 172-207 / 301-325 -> -0.09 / 1.56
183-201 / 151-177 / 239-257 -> 0.04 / 1.57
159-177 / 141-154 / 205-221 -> 0.04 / 1.63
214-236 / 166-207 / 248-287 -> 0.12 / 1.6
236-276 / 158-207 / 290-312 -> 0.01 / 1.56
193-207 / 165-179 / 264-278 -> 0.03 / 1.6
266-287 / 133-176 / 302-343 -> -0.08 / 1.59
